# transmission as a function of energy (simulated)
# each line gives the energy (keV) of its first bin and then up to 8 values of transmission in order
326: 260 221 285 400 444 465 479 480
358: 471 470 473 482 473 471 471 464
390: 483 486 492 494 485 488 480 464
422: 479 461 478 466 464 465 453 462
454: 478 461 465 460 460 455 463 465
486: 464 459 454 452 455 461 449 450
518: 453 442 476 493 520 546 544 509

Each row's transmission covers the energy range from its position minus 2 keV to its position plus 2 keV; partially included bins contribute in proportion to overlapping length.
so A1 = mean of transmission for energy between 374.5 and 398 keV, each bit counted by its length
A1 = 476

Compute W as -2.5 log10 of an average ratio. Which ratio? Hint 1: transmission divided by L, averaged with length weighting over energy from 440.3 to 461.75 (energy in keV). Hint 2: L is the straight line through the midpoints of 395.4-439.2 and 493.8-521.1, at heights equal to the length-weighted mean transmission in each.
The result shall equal 0.01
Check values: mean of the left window 478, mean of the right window 453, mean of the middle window 464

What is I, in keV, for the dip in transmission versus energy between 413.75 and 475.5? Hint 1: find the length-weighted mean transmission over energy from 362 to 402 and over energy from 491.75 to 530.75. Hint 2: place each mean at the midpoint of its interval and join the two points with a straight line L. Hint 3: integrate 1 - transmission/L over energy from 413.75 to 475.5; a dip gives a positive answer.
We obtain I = 0.3 keV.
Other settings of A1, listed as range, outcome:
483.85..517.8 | 455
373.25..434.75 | 478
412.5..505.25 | 463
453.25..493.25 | 462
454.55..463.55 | 465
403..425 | 479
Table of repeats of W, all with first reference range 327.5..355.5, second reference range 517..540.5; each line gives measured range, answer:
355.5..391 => -0.158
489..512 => 0.050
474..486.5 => 0.007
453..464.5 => -0.030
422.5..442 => -0.066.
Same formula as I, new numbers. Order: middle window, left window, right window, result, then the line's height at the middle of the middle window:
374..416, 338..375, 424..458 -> -1.3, 466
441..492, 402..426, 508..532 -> 0.8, 470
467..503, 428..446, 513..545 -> 1.6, 480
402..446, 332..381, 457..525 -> -1.9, 454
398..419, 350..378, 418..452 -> -0.7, 469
